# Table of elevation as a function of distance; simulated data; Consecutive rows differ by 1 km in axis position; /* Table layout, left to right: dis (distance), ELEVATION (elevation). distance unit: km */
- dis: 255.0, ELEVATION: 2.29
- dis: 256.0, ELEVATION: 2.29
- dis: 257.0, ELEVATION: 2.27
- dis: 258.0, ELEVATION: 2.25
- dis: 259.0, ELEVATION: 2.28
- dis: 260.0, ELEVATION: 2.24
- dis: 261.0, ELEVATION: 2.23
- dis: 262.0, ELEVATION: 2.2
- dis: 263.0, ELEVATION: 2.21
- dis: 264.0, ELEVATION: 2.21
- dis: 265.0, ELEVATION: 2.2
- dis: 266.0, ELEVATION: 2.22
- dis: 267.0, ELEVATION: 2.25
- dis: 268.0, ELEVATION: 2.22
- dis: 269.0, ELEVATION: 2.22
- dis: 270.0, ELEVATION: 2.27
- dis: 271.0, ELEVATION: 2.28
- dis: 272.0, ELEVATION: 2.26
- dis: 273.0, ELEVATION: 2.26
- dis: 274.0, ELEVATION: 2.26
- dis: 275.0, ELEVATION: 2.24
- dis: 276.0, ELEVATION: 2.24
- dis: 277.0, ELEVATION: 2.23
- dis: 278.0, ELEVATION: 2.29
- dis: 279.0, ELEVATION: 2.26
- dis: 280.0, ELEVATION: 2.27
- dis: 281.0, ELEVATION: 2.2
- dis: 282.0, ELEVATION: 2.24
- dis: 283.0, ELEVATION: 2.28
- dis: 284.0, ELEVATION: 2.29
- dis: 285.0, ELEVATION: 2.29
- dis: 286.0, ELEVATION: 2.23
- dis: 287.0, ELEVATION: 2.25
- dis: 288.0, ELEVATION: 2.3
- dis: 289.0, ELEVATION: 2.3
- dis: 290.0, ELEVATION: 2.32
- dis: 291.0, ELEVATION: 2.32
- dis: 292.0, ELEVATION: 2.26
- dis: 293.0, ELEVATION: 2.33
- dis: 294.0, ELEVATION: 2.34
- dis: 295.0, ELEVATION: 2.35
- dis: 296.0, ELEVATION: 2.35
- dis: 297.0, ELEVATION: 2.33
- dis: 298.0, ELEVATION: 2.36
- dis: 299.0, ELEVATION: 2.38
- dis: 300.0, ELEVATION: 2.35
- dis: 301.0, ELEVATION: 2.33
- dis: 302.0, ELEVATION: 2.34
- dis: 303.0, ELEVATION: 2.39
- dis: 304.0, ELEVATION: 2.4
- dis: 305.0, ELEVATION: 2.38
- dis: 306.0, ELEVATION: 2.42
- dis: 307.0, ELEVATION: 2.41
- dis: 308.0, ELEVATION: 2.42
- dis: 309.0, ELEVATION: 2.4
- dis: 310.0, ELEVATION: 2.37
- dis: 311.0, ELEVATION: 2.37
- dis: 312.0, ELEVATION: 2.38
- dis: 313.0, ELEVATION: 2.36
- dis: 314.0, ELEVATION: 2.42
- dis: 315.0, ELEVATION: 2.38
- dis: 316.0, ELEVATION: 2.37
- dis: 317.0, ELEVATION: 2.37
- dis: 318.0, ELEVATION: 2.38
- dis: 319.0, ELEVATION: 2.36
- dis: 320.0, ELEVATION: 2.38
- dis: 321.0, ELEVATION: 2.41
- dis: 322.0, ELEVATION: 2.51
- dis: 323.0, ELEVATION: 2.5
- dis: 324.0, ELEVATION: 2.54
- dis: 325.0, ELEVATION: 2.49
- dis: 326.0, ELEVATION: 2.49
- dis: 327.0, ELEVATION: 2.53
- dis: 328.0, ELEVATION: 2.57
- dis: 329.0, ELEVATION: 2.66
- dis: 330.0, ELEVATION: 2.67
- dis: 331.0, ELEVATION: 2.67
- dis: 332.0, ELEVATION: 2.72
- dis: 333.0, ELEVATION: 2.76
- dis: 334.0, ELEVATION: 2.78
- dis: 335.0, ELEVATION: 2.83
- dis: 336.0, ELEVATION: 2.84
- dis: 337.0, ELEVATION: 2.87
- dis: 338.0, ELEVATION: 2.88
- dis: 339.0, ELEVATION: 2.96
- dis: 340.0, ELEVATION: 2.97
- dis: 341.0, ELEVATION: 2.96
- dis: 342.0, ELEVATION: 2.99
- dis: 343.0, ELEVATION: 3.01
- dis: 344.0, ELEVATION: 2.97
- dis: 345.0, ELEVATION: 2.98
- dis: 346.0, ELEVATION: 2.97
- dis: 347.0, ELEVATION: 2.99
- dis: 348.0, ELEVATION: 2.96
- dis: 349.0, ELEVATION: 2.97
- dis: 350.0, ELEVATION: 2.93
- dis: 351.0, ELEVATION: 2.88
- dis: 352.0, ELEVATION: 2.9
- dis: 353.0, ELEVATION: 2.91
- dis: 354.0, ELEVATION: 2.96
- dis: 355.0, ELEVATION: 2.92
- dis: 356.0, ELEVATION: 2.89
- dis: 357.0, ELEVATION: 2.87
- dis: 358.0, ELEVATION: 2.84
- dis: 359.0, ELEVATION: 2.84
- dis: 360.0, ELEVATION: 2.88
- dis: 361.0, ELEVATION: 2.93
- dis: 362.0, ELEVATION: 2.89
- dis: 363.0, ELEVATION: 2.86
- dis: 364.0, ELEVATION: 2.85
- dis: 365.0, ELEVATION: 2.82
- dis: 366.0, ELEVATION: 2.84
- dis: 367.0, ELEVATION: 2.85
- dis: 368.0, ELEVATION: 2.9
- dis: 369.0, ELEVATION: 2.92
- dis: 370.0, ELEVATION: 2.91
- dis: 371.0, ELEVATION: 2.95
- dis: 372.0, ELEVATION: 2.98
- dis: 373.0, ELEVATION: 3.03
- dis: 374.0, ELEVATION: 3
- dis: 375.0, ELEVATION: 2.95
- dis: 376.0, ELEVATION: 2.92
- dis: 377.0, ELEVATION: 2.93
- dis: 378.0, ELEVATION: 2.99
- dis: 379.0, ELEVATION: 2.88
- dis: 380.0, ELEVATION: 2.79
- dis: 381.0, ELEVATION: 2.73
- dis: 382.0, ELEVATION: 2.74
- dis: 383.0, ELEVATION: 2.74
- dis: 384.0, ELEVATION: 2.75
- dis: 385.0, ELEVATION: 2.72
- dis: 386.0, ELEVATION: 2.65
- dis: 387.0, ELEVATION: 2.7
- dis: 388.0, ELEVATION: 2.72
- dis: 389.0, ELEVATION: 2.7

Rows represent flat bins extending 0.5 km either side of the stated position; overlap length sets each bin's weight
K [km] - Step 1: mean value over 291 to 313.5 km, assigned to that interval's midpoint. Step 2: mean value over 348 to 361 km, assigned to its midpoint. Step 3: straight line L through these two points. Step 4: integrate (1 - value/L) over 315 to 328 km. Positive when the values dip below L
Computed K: 0.6 km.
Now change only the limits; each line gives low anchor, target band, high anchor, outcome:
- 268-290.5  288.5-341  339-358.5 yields 2.4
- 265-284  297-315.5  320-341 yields 0.8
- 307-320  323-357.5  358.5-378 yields -2.4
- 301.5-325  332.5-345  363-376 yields -1.3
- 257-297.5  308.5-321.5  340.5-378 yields 0.9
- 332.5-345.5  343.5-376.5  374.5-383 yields -0.4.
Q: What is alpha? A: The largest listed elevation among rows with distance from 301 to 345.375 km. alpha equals 3.01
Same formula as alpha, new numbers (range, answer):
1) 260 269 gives 2.25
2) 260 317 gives 2.42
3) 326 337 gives 2.87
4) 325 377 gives 3.03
